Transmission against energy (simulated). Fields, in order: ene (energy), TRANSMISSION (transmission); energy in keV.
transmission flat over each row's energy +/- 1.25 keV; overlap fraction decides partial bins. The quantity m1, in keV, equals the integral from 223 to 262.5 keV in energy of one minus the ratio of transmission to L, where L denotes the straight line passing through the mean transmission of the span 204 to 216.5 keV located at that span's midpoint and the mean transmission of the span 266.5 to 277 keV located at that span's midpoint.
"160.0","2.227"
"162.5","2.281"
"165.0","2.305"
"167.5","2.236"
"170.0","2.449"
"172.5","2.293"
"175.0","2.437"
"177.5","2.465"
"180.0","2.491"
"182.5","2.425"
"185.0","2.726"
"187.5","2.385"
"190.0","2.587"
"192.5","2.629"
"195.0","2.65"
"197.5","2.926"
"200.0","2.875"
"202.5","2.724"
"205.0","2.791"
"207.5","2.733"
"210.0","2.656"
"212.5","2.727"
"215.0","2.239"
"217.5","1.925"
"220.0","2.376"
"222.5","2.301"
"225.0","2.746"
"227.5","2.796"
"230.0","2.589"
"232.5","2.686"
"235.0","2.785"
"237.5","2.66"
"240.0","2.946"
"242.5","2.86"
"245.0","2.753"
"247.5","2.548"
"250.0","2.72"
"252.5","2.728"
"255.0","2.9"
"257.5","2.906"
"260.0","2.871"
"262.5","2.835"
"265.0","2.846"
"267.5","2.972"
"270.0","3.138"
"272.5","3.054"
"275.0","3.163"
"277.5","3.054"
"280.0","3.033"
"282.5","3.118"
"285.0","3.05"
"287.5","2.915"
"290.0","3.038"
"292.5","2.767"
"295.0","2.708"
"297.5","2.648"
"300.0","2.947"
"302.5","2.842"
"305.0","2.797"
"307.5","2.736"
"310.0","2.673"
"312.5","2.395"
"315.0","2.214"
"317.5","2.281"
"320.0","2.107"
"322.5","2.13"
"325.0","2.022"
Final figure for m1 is 1.4 keV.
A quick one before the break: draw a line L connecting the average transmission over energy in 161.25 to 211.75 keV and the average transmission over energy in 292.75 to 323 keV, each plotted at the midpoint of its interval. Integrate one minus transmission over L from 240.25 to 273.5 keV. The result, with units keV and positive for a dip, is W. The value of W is -3.9 keV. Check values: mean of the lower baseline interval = 2.55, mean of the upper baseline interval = 2.56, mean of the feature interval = 2.86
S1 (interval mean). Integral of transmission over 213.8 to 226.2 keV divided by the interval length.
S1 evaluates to 2.32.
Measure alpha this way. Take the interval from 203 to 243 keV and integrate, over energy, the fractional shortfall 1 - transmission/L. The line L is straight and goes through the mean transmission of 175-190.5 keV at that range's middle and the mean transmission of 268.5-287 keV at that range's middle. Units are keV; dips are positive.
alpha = 2.0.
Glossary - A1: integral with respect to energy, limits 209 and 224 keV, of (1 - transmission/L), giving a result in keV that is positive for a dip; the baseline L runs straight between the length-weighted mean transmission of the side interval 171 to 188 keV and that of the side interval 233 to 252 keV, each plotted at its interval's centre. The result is 1.5 keV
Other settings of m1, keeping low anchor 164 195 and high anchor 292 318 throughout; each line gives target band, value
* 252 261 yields -1.0 keV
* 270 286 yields -2.9 keV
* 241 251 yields -0.7 keV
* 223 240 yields -1.2 keV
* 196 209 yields -1.6 keV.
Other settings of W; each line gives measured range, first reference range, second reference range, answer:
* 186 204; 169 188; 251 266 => -1.0 keV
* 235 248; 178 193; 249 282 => 0.2 keV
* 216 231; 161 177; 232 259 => 1.1 keV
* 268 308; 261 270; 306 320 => -3.8 keV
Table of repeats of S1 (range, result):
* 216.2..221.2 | 2.15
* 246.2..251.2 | 2.63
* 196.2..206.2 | 2.83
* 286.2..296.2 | 2.86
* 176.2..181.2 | 2.48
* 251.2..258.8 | 2.84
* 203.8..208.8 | 2.76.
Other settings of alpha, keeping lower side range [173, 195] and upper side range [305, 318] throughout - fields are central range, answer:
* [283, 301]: -2.7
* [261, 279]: -3.6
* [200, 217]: -0.8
